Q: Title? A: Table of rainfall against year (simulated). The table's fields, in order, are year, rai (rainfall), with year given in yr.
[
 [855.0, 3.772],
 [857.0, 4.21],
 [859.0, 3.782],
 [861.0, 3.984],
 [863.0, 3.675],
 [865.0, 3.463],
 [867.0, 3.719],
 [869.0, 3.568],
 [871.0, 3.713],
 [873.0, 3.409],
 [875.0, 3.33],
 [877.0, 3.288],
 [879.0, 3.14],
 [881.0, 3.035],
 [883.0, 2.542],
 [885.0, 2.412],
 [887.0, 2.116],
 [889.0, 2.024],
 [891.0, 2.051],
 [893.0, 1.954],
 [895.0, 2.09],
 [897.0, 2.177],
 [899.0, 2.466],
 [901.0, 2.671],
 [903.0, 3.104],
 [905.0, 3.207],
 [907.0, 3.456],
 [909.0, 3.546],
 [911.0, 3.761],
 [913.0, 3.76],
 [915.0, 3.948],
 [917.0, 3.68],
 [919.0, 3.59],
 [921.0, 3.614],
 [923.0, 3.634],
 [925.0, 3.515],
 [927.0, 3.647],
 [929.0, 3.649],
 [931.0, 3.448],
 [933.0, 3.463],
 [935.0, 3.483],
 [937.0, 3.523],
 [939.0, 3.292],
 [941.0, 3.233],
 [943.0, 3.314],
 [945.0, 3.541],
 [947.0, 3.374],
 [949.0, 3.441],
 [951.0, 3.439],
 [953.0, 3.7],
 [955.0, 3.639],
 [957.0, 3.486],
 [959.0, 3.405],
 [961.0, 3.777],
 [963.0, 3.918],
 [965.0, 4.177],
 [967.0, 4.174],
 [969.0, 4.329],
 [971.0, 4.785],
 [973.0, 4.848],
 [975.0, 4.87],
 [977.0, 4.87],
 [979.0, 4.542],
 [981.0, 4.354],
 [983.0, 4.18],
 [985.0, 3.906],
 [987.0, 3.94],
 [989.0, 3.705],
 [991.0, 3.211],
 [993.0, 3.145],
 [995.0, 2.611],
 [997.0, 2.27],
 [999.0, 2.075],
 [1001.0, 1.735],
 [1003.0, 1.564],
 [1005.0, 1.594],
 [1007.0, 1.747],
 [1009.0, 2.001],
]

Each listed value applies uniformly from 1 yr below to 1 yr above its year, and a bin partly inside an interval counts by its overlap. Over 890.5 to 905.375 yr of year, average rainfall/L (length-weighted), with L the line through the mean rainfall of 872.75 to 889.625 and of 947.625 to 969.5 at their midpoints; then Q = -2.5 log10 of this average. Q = 0.226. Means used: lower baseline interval 2.8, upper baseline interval 3.75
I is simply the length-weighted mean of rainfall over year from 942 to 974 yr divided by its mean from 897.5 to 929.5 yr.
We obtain 1.12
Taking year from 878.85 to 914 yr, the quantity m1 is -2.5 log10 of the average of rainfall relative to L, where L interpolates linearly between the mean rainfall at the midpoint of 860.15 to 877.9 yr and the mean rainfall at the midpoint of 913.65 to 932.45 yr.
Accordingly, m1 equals 0.30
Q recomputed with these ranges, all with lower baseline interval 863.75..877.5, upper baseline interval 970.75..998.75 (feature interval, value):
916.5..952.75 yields 0.07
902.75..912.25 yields 0.05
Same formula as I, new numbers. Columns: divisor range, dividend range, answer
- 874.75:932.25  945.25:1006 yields 1.17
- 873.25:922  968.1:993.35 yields 1.43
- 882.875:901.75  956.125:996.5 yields 1.79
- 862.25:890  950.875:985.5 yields 1.34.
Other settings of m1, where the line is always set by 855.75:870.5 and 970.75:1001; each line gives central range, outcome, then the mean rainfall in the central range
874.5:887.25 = 0.30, 2.86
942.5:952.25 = 0.09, 3.43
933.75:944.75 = 0.11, 3.38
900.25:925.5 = 0.07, 3.51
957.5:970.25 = -0.06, 3.96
